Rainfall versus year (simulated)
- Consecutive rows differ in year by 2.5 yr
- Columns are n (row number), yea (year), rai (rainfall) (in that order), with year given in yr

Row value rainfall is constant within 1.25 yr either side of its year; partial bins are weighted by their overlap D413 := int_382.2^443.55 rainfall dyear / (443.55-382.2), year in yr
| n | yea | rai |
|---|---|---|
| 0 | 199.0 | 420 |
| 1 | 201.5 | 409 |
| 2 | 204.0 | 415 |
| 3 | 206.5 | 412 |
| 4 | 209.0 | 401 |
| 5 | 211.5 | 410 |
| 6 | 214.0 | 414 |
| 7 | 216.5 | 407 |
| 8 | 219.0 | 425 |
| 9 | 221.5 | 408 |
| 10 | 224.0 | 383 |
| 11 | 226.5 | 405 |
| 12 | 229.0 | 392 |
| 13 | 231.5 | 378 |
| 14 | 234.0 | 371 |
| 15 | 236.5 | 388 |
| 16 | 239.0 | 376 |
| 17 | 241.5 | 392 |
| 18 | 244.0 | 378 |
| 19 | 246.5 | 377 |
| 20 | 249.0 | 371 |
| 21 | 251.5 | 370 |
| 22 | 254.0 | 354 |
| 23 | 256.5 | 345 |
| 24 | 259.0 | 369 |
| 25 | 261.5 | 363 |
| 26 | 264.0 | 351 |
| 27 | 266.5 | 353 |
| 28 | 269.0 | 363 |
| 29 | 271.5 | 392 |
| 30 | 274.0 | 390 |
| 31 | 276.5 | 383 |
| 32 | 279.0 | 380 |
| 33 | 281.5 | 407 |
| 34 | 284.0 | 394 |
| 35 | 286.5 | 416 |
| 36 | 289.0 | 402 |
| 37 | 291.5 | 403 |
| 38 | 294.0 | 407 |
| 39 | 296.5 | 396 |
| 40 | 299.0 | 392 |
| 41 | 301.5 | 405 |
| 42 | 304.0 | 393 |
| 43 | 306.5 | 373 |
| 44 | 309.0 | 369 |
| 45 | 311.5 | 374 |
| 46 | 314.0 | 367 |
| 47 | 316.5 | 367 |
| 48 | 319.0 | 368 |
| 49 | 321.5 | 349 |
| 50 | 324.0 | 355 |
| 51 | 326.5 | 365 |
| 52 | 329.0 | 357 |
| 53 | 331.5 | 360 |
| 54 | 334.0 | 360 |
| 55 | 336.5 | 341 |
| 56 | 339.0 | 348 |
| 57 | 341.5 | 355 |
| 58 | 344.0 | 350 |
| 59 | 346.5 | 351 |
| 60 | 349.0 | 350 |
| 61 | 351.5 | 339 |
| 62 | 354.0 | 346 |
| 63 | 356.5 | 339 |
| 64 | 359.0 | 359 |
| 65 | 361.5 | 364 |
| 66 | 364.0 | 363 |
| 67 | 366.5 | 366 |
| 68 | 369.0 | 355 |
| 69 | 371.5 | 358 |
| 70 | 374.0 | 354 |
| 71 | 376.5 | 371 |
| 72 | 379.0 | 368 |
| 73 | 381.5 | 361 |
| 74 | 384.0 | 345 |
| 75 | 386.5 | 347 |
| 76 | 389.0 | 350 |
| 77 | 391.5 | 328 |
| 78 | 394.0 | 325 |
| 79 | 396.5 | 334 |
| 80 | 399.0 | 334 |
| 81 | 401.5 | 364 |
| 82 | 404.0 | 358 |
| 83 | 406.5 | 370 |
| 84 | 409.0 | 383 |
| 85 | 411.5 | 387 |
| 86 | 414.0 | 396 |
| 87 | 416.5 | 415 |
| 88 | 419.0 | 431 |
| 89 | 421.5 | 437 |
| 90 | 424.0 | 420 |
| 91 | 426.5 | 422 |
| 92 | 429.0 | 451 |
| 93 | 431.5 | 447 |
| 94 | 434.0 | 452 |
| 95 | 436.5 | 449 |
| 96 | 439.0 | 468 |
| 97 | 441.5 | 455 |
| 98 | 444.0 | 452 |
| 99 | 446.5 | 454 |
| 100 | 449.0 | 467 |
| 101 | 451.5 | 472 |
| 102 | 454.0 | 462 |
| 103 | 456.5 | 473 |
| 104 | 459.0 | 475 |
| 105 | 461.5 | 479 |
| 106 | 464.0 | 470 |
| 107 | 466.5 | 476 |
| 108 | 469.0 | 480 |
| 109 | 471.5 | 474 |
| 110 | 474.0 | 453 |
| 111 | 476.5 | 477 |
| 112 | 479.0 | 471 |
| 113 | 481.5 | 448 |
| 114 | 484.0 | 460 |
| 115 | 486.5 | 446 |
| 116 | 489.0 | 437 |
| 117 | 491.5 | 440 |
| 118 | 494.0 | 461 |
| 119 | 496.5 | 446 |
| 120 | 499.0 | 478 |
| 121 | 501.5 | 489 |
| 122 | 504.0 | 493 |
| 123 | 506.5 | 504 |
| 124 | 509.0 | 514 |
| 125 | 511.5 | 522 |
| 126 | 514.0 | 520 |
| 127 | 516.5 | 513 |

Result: 395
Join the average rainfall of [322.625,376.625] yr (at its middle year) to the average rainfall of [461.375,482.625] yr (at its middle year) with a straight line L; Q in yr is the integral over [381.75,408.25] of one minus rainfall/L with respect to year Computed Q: 3.4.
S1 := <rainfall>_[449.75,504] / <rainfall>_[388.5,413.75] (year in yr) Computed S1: 1.31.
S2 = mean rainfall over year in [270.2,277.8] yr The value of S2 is 388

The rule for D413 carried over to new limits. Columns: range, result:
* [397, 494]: 439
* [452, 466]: 472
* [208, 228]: 407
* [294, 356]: 364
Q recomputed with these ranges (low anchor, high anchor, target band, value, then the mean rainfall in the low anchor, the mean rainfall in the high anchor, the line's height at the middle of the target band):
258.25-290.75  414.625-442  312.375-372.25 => 7.6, 382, 439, 407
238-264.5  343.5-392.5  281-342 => -2.7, 368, 353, 361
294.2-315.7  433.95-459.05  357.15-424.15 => 10.0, 384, 462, 431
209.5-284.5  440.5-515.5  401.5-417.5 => 2.3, 383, 472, 445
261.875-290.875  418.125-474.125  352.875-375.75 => 3.6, 384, 458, 422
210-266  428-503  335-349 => 2.3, 383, 462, 419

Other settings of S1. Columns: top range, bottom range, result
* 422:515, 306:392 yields 1.31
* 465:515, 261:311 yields 1.23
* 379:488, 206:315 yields 1.10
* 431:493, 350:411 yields 1.30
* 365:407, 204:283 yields 0.92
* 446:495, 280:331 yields 1.21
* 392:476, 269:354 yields 1.15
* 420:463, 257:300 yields 1.18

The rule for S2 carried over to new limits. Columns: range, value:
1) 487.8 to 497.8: 446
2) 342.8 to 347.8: 350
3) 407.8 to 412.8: 385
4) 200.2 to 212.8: 409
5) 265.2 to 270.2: 358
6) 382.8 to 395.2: 339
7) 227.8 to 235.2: 380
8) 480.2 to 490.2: 448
